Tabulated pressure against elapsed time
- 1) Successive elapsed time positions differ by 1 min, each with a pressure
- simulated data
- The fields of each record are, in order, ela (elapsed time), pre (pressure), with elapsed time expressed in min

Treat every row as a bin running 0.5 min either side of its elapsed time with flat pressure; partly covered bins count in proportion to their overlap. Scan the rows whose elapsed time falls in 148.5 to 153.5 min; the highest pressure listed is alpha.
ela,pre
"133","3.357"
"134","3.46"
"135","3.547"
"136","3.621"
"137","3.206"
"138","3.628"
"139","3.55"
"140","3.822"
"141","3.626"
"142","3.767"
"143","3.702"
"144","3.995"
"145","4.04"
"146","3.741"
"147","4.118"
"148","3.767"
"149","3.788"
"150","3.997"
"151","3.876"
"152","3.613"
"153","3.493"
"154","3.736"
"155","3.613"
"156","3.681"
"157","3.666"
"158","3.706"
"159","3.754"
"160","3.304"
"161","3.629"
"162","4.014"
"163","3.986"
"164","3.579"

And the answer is 3.997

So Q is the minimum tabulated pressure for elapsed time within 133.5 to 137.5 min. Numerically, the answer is 3.206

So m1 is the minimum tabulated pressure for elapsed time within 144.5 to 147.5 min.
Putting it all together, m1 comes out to 3.741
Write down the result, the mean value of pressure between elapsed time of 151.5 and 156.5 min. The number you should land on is 3.63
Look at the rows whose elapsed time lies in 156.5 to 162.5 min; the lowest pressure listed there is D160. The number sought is 3.304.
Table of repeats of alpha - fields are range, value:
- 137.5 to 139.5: 3.628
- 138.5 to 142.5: 3.822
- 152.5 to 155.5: 3.736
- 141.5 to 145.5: 4.04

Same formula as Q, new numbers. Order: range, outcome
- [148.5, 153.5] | 3.493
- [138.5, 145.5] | 3.55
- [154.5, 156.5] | 3.613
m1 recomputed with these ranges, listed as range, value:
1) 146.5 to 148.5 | 3.767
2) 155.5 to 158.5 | 3.666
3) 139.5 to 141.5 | 3.626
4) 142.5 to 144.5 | 3.702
